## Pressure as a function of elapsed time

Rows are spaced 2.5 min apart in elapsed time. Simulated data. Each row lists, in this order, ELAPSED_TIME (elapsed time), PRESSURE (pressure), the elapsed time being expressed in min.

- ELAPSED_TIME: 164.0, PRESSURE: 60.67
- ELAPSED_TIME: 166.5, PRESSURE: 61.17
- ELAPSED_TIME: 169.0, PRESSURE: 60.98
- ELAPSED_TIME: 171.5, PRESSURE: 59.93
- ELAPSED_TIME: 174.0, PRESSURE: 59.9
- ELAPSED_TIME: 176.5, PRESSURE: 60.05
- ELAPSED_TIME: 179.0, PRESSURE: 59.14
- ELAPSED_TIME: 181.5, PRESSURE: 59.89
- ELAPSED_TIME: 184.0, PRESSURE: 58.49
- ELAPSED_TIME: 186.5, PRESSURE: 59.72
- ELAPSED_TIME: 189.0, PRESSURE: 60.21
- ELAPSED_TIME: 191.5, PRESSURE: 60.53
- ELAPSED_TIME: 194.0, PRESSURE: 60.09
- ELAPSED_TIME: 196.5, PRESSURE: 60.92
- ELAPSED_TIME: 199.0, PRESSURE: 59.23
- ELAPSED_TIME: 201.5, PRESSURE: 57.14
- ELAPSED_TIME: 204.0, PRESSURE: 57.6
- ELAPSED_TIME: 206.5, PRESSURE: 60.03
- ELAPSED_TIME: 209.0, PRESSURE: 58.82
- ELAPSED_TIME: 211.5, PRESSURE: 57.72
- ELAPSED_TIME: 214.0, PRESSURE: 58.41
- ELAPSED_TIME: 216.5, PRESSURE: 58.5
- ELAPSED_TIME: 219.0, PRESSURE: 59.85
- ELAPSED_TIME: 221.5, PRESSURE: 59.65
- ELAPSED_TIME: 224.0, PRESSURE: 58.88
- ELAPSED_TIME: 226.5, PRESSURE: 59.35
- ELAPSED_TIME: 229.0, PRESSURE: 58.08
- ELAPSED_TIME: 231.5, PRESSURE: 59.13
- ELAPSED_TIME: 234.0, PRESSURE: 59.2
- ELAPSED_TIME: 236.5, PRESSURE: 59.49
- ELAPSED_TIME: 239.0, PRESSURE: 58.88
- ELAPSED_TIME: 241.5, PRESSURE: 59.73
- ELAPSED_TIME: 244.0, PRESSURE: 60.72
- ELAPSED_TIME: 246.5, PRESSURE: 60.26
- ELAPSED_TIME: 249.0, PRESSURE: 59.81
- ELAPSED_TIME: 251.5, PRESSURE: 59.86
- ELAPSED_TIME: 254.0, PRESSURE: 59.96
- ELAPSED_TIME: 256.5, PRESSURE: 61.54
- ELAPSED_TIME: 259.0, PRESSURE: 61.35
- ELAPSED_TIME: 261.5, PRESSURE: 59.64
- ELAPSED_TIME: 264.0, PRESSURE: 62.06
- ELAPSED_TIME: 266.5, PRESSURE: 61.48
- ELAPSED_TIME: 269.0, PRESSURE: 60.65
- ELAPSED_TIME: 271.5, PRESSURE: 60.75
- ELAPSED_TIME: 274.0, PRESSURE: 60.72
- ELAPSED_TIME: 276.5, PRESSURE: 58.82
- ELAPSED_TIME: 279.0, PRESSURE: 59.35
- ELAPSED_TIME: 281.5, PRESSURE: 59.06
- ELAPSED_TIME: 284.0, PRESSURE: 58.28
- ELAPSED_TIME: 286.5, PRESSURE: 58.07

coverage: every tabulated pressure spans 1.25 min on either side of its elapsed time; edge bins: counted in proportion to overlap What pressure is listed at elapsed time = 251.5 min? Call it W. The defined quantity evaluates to 59.86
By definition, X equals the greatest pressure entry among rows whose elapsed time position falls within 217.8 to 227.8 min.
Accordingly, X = 59.85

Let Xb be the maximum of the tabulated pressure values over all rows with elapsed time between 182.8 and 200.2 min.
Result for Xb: 60.92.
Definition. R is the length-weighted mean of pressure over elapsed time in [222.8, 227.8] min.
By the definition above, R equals 59.1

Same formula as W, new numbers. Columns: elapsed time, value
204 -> 57.6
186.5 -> 59.72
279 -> 59.35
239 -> 58.88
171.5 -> 59.93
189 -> 60.21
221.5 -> 59.65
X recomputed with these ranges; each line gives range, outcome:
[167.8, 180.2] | 60.98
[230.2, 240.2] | 59.49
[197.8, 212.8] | 60.03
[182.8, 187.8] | 59.72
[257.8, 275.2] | 62.06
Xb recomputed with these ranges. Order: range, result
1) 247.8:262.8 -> 61.54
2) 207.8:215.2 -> 58.82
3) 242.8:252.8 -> 60.72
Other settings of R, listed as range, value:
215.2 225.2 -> 59.2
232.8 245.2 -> 59.6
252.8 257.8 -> 60.8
